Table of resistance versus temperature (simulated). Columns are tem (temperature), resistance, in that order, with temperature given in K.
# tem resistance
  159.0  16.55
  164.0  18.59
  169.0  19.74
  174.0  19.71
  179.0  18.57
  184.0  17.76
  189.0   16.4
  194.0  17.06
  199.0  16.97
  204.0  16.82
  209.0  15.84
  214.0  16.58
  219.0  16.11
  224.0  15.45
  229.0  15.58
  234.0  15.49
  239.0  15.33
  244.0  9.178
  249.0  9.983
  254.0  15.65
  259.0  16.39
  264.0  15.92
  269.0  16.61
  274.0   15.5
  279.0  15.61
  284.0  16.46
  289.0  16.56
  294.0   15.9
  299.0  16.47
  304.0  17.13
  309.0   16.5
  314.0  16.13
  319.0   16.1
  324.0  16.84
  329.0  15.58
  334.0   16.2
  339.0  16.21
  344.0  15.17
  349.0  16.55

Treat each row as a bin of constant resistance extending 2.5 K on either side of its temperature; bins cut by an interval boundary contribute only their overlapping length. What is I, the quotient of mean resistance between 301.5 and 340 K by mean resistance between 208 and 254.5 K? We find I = 1.13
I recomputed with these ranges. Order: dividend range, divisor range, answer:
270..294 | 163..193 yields 0.87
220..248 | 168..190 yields 0.76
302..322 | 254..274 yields 1.02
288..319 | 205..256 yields 1.13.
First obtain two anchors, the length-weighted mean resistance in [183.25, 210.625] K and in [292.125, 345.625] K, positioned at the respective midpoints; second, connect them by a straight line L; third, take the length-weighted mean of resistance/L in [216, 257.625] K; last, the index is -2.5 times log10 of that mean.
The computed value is 0.17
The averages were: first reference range 16.8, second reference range 16.2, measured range 14.2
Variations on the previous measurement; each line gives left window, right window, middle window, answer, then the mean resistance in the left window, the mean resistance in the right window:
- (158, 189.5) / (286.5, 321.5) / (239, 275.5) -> 0.20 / 18.4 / 16.4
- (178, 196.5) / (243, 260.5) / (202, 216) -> -0.04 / 17.4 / 12.9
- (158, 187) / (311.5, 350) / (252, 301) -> 0.05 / 18.6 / 16.1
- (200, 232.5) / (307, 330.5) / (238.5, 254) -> 0.35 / 16.1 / 16.3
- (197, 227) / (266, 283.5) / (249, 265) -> 0.07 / 16.3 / 16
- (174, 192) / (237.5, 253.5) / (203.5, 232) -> -0.11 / 17.9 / 11.8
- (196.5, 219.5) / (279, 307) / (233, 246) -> 0.24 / 16.5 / 16.4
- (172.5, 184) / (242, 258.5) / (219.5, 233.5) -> -0.09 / 18.8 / 12.3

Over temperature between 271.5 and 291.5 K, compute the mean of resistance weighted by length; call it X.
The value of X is 16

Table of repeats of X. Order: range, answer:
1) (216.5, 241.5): 15.6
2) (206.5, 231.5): 15.9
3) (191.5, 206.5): 16.9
